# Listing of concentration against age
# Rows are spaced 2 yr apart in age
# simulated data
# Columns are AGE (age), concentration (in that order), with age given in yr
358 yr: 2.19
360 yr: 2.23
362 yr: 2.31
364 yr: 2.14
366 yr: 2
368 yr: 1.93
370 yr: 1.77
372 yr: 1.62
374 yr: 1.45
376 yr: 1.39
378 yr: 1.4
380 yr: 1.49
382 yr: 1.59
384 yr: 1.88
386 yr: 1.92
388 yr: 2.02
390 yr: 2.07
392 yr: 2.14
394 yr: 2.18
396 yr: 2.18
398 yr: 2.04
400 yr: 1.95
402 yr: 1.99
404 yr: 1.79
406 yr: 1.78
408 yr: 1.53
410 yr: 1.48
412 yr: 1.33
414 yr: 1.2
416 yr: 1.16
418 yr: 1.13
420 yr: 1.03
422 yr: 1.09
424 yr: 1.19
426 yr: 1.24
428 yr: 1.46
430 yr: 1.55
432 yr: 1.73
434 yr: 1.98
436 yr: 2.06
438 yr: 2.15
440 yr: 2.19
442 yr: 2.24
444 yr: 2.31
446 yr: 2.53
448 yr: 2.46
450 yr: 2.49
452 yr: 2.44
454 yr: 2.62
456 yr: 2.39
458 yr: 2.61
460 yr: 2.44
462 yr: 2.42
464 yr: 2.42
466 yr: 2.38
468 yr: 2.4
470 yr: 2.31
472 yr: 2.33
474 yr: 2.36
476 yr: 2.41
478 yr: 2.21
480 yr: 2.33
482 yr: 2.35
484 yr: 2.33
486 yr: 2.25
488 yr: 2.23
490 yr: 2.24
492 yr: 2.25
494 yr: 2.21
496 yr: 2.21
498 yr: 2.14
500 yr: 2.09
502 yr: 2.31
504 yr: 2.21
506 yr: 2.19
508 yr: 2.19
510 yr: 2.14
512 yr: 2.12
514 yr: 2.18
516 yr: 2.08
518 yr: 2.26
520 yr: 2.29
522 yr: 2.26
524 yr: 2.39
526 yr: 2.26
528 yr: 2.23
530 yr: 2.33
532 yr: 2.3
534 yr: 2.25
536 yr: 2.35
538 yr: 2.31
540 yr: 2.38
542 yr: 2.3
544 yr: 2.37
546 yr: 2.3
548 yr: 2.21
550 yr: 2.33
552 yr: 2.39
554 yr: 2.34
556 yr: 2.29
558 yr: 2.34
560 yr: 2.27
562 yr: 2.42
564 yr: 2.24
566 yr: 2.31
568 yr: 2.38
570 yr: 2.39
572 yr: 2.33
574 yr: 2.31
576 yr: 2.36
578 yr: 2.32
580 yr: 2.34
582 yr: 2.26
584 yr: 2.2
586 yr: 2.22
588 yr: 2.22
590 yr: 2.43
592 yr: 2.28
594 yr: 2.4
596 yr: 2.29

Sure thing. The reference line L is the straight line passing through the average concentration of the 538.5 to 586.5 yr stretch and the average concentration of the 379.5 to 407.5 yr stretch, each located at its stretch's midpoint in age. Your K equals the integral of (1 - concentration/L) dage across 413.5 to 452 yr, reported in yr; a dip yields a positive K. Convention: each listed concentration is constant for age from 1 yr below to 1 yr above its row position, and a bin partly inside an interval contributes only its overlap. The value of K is 4.9 yr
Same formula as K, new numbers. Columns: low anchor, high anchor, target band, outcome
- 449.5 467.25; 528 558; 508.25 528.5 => 1.20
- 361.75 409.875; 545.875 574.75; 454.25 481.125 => -4.21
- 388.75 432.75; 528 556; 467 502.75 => -4.87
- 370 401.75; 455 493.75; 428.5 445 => 0.92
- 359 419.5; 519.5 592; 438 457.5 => -4.42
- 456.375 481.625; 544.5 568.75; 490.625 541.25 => 2.40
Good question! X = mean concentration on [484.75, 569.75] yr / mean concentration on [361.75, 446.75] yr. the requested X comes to 1.29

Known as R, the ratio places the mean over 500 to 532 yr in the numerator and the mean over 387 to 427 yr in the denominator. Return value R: 1.4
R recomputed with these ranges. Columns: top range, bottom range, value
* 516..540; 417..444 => 1.39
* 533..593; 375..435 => 1.42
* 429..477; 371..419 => 1.36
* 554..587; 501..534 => 1.03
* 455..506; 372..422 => 1.39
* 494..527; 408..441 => 1.47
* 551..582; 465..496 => 1.01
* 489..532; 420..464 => 1.08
